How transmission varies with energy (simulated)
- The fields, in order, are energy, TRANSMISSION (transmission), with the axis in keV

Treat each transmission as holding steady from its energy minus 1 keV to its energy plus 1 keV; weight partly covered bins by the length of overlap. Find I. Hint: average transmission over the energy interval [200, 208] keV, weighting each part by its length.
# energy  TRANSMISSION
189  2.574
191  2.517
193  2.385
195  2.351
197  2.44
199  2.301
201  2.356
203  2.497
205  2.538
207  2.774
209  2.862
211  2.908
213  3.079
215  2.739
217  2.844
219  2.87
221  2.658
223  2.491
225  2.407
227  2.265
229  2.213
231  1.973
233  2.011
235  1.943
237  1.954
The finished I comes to 2.54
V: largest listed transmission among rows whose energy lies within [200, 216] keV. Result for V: 3.079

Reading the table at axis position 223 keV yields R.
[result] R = 2.491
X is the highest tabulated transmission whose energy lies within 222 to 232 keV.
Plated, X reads 2.491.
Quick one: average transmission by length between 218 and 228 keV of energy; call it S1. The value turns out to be 2.54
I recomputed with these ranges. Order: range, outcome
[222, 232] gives 2.27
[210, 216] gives 2.91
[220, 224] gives 2.57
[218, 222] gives 2.76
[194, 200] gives 2.36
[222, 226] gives 2.45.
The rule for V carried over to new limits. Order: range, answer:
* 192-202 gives 2.44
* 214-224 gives 2.87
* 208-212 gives 2.908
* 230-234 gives 2.011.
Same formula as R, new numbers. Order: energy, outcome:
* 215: 2.739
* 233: 2.011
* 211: 2.908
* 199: 2.301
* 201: 2.356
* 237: 1.954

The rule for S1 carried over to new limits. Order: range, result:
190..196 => 2.42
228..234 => 2.07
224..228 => 2.34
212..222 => 2.84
